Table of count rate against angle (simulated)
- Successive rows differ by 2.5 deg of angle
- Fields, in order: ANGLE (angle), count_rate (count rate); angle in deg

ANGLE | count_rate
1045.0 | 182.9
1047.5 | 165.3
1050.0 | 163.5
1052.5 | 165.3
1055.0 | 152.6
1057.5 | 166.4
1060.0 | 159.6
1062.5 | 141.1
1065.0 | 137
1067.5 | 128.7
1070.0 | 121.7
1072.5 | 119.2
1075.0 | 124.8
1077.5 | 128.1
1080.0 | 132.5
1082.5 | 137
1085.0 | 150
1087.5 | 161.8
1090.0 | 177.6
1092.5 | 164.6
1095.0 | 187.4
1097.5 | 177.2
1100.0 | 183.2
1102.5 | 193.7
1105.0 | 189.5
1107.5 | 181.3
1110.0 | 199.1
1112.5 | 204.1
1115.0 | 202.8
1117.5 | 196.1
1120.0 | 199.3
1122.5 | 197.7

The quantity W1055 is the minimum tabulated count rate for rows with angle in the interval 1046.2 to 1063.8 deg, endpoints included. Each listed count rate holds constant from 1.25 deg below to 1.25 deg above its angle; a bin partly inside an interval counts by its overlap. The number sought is 141.1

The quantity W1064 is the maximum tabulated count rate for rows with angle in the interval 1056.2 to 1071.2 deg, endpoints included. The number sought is 166.4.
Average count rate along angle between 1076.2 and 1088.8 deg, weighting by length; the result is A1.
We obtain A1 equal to 142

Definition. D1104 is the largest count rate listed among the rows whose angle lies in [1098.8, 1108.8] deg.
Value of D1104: 193.7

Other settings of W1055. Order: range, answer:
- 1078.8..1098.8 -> 132.5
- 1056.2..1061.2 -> 159.6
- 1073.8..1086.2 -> 124.8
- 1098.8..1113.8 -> 181.3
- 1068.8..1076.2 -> 119.2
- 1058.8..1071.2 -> 121.7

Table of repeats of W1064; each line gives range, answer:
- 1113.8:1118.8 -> 202.8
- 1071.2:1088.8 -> 161.8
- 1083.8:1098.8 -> 187.4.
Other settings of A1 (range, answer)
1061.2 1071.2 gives 132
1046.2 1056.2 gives 162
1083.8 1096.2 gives 168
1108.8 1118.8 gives 201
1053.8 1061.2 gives 160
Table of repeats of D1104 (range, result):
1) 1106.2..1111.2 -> 199.1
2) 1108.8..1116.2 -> 204.1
